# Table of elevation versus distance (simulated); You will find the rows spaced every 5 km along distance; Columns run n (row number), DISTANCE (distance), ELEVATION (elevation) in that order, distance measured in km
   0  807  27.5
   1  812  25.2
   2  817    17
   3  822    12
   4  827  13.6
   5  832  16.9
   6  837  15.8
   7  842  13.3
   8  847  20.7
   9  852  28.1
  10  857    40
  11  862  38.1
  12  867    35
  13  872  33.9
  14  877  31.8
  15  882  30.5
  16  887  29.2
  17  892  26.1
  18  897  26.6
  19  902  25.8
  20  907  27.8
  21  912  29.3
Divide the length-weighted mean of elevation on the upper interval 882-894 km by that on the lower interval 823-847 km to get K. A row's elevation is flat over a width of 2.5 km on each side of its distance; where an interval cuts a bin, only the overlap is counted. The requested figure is 1.8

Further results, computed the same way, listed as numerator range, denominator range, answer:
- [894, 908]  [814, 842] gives 1.76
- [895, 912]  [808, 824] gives 1.42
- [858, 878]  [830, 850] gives 2.08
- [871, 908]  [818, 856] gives 1.59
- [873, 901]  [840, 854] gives 1.40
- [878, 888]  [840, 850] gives 1.70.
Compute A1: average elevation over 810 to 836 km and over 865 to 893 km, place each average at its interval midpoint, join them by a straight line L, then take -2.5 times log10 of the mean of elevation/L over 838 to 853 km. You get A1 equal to 0.17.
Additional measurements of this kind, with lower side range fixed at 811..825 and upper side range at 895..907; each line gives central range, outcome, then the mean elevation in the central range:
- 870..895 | -0.23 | 30.2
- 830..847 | 0.21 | 16.1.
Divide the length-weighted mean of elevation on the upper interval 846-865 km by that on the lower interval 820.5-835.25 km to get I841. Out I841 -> 2.3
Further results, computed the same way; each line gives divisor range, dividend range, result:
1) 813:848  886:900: 1.71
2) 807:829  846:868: 1.81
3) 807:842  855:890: 1.96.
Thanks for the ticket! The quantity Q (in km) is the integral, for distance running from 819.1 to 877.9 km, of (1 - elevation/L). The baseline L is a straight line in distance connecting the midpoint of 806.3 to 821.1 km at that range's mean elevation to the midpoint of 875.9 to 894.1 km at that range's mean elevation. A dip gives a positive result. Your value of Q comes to 2.6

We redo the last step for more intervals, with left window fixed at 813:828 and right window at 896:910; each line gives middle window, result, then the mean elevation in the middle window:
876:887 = -3.1 km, 30.6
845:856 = -3.9 km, 26.7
